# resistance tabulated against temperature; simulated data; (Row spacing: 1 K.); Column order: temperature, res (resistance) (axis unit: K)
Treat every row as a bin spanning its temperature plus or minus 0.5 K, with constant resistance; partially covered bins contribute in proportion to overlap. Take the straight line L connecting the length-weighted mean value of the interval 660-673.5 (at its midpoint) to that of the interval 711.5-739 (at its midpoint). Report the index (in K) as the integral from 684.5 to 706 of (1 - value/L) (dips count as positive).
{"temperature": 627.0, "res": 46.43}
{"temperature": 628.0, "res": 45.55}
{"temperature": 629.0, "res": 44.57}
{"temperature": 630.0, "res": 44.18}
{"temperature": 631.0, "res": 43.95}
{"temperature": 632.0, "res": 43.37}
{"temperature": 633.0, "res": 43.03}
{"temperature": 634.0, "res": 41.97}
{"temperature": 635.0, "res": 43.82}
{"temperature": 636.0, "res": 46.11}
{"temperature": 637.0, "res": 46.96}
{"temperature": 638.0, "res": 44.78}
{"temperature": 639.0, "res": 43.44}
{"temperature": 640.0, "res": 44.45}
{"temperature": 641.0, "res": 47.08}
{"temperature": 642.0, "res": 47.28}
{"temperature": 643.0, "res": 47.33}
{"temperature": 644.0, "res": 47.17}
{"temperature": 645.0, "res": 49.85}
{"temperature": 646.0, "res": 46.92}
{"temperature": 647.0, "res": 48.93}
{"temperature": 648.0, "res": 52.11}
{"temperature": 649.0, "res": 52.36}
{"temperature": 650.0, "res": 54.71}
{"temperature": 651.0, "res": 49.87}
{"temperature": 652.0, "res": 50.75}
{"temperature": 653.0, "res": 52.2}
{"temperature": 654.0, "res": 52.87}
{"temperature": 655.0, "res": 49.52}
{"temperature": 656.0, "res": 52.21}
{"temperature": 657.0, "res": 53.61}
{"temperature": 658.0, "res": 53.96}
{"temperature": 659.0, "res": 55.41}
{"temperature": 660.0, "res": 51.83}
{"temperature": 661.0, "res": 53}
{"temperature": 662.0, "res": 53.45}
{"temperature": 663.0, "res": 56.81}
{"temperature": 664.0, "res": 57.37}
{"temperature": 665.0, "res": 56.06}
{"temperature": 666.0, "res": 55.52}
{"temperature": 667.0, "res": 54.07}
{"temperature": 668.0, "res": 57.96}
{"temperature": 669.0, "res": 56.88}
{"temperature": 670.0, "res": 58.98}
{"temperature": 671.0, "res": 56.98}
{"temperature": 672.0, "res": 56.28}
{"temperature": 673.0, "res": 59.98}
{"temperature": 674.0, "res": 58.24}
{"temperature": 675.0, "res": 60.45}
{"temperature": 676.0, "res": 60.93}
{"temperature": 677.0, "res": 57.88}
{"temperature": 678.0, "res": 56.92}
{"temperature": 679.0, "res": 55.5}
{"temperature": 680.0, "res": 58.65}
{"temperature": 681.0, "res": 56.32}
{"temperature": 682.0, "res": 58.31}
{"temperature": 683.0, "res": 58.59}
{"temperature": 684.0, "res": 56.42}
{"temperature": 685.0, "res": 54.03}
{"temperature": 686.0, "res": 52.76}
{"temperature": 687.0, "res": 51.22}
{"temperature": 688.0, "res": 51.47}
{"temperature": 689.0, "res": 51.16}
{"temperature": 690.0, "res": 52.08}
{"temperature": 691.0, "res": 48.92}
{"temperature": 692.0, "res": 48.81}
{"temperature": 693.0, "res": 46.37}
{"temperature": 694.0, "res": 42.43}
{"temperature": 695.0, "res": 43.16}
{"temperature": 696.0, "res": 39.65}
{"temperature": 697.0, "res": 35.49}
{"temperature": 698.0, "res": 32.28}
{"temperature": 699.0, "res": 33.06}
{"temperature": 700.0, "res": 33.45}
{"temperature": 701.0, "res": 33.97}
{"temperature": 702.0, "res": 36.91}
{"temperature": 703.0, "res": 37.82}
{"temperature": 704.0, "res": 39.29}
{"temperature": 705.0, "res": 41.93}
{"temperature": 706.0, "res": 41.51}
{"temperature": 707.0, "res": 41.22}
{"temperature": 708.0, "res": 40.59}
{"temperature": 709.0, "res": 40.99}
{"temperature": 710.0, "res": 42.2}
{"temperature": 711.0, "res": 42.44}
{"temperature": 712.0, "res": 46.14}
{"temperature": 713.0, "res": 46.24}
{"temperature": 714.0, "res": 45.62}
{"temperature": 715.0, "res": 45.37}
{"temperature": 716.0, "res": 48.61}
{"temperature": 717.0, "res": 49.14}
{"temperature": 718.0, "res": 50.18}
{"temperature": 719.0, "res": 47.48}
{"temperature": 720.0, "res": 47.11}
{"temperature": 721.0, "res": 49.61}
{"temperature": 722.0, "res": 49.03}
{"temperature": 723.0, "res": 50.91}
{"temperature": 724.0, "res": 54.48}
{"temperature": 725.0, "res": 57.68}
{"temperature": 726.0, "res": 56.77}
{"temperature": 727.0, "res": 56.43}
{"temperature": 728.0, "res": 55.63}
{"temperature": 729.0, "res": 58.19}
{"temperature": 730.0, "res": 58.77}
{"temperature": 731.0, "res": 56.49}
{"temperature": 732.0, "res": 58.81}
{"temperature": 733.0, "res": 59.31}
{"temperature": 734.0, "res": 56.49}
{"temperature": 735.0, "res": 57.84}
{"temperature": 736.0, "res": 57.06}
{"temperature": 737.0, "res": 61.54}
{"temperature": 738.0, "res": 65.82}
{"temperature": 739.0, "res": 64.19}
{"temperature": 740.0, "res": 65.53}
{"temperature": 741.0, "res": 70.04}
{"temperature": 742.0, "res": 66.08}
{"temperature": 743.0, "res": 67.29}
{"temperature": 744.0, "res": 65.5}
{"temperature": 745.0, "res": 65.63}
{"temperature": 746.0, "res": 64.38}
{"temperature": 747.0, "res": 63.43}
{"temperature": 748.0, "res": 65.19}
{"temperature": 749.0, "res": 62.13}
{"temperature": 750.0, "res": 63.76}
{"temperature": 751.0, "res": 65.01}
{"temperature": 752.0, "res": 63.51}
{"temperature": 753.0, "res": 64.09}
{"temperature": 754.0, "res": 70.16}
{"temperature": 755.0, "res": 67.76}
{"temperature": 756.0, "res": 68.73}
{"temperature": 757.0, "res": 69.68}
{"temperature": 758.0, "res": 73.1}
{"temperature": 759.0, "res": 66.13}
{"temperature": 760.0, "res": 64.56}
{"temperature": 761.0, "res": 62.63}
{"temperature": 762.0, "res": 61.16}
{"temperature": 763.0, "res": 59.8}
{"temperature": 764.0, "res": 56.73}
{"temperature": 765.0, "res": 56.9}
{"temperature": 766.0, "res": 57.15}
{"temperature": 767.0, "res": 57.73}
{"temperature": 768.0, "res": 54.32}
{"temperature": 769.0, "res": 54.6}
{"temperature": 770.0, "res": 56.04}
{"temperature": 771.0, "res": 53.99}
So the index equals 4.7 K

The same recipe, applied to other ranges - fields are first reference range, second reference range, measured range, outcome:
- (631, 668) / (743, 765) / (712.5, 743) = 2.7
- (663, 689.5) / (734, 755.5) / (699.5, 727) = 7.0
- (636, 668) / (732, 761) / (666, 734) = 9.1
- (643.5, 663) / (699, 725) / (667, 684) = -3.1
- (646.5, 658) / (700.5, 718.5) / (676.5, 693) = -2.6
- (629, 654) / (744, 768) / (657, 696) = -1.7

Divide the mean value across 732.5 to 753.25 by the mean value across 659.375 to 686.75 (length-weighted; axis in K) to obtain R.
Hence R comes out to 1.12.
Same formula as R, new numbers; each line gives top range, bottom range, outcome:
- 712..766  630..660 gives 1.22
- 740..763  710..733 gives 1.28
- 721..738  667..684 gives 0.98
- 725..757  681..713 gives 1.41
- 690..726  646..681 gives 0.80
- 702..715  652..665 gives 0.79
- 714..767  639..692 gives 1.12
